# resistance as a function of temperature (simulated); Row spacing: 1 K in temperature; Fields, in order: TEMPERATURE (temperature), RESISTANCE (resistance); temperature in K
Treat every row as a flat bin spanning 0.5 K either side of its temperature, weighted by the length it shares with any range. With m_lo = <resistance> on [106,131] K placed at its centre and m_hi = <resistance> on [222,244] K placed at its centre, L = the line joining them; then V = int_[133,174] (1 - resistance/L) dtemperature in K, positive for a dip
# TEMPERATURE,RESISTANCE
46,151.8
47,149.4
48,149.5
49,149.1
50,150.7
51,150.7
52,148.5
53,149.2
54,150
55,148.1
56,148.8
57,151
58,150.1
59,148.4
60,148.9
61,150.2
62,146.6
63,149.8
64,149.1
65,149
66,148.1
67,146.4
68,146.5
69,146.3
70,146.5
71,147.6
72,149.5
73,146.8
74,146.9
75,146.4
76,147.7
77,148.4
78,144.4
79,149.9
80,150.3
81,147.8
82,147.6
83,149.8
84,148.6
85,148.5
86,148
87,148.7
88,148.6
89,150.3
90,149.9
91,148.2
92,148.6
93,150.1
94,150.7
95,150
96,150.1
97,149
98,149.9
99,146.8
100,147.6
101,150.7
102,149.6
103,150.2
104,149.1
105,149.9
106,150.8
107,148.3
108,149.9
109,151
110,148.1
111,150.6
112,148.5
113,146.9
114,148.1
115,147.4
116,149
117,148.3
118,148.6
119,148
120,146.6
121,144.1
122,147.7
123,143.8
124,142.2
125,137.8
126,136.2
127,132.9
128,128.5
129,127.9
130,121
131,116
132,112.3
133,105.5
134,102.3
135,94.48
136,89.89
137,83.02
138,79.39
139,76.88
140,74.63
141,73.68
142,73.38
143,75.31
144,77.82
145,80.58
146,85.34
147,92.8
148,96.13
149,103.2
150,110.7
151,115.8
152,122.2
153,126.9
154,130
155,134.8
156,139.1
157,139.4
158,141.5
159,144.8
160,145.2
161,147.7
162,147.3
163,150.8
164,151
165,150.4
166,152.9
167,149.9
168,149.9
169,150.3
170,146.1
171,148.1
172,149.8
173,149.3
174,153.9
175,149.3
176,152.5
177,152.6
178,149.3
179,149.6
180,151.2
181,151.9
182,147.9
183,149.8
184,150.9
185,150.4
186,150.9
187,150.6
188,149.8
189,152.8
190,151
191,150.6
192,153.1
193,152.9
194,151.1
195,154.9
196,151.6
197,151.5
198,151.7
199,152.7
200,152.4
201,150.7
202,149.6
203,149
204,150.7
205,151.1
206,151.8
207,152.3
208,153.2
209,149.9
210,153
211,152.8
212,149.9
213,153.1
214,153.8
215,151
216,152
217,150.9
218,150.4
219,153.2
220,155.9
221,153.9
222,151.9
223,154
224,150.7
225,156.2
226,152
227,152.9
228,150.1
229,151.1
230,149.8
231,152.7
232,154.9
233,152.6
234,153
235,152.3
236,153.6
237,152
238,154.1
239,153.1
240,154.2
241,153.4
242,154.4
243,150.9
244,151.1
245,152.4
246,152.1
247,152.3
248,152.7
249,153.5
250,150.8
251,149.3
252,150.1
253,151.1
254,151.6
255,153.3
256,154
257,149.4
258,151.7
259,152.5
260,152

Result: 7.60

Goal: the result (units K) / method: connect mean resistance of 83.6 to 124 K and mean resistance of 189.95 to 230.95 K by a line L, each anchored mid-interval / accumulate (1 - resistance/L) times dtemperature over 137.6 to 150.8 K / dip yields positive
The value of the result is 5.7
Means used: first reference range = 149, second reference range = 152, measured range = 85.4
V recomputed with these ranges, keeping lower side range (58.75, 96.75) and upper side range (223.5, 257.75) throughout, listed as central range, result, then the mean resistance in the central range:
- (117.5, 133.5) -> 1.69 K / 134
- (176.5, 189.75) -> 0.03 K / 151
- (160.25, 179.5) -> 0.08 K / 150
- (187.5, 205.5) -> -0.03 K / 152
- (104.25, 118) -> 0.02 K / 149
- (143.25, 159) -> 3.85 K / 113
